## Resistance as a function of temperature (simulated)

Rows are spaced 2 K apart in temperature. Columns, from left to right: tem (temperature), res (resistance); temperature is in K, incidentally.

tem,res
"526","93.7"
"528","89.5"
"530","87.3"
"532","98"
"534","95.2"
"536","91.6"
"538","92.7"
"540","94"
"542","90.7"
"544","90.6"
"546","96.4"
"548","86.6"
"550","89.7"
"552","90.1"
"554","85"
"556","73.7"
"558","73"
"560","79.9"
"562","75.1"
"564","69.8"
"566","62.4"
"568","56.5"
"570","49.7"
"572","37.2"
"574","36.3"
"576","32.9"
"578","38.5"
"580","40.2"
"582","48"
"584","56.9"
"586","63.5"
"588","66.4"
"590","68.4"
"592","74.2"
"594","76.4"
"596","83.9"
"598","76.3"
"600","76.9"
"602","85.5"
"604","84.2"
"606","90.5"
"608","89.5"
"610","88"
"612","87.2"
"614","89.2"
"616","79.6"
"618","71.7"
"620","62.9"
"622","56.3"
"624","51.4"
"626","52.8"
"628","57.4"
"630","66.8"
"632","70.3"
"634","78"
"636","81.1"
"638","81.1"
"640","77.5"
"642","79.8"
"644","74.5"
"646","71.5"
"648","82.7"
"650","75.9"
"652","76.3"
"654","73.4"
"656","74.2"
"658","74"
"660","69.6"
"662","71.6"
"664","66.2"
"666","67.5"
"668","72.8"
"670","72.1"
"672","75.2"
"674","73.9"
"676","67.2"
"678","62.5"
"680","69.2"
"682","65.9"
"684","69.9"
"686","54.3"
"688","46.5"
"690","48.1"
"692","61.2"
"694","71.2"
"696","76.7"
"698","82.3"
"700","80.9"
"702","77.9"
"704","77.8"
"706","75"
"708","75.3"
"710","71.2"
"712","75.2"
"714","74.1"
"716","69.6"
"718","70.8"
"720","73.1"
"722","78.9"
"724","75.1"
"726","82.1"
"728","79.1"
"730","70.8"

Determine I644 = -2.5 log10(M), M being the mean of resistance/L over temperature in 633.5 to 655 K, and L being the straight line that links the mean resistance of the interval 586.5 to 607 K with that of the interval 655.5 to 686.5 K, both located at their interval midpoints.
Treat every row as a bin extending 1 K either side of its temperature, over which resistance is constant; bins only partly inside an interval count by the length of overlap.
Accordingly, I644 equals -0.07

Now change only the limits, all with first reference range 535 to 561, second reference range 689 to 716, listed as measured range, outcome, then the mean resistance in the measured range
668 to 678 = 0.06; 71.2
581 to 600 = 0.21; 68.7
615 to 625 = 0.24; 64.4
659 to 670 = 0.10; 69.8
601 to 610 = -0.07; 87.5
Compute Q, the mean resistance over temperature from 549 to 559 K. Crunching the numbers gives 82.3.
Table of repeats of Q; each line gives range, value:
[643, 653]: 76.2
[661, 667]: 68.4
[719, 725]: 75.7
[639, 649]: 77.2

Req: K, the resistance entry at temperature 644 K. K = 74.5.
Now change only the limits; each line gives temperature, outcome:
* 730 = 70.8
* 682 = 65.9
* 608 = 89.5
